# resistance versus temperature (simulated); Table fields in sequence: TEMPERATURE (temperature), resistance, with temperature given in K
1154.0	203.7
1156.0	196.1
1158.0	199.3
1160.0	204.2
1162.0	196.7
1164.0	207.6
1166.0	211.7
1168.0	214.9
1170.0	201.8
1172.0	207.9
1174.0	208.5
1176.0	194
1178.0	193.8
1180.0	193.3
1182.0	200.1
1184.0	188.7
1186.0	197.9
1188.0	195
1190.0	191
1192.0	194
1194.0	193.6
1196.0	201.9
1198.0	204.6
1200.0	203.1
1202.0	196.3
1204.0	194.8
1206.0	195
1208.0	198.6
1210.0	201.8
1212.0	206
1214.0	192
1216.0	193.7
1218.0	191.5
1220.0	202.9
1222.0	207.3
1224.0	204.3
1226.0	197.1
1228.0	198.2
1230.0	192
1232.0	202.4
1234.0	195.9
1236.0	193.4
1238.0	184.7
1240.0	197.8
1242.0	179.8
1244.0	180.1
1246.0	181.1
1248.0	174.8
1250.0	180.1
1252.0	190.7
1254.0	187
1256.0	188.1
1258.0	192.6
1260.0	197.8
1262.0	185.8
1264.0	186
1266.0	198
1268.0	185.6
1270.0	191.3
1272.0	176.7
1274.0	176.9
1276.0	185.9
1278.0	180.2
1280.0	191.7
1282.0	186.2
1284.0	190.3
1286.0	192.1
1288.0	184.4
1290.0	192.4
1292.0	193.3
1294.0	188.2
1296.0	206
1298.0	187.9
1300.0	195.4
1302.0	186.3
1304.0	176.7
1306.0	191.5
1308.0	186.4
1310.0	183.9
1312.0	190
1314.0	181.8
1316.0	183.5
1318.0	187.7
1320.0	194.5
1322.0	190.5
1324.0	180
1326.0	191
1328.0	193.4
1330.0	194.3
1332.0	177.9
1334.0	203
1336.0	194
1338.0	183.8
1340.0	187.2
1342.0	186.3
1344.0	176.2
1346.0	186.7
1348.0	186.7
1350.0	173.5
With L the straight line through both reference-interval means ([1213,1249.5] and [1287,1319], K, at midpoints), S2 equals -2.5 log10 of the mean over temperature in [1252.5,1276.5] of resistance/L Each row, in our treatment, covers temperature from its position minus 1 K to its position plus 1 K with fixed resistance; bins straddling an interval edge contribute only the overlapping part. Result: 0.02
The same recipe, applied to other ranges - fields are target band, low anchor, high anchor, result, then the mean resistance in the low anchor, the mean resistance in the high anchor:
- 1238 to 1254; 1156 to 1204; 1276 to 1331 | 0.058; 200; 189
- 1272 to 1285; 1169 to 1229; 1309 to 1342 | 0.044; 198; 188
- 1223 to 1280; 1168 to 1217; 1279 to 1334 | 0.027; 198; 189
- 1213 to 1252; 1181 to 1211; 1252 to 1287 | 0.003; 197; 188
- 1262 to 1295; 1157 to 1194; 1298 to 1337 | 0.024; 200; 188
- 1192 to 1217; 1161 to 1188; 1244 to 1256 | -0.024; 201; 183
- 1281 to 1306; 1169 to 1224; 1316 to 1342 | 0.010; 198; 189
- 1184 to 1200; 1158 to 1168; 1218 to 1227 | 0.037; 205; 202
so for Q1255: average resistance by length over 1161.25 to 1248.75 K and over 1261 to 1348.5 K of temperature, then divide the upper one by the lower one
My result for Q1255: 1.0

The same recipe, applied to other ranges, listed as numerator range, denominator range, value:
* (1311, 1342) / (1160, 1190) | 0.94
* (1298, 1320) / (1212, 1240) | 0.95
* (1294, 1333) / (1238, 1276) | 1.01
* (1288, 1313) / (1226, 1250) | 1.00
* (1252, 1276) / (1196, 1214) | 0.94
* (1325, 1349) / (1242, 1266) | 1.01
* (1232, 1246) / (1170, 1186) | 0.95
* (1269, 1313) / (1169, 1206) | 0.95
